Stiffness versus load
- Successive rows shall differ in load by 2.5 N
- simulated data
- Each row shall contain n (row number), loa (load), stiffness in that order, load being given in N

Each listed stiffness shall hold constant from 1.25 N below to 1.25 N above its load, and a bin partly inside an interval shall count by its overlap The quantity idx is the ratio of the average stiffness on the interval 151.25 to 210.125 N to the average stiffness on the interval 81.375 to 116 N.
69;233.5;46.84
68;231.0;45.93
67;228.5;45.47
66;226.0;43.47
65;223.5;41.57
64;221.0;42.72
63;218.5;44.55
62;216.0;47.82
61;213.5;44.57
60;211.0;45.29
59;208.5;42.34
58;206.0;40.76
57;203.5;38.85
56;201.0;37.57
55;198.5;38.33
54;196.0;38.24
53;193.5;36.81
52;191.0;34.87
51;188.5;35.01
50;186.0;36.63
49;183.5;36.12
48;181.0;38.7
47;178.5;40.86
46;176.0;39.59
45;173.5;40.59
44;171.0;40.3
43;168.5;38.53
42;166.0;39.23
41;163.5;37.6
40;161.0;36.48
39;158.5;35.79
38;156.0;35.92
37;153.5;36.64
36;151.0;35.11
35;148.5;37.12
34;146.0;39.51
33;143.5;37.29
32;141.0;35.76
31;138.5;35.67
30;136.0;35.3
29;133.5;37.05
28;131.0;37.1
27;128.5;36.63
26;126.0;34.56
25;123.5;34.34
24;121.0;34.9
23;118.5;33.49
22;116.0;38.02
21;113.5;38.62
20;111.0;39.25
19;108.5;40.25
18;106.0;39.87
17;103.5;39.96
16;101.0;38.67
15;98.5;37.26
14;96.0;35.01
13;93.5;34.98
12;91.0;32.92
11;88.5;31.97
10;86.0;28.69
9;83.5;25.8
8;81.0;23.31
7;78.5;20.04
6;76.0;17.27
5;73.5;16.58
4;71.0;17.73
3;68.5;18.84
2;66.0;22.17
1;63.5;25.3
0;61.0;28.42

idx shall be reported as 1.1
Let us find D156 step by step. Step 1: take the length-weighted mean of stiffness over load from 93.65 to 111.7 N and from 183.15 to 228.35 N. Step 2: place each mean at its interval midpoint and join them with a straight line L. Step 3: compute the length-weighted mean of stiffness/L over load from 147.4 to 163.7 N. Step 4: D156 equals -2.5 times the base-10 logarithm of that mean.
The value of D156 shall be 0.09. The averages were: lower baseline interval 38.4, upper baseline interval 40.5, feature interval 36.3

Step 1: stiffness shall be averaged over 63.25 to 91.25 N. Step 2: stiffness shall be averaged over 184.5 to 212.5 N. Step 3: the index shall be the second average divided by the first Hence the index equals 1.68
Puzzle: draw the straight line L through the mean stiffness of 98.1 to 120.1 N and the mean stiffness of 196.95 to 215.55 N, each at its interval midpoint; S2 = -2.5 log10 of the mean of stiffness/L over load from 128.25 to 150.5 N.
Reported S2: 0.07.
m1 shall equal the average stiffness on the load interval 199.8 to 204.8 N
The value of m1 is 38.2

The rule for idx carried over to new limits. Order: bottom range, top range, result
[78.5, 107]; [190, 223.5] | 1.25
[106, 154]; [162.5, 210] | 1.05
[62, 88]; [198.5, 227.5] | 1.94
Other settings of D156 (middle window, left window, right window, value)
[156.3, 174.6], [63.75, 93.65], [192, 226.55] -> -0.08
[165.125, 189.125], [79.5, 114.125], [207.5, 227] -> 0.06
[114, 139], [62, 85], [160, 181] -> -0.16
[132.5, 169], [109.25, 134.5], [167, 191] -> 0.02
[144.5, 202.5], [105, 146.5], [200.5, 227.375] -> 0.07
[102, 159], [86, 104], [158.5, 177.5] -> 0.00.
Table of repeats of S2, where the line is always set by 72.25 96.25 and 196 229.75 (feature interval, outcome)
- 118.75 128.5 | -0.116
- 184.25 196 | 0.099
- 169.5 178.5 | -0.075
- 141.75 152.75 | -0.091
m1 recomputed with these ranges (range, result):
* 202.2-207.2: 39.8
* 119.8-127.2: 34.6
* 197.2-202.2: 38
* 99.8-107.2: 39.5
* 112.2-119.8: 36.7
